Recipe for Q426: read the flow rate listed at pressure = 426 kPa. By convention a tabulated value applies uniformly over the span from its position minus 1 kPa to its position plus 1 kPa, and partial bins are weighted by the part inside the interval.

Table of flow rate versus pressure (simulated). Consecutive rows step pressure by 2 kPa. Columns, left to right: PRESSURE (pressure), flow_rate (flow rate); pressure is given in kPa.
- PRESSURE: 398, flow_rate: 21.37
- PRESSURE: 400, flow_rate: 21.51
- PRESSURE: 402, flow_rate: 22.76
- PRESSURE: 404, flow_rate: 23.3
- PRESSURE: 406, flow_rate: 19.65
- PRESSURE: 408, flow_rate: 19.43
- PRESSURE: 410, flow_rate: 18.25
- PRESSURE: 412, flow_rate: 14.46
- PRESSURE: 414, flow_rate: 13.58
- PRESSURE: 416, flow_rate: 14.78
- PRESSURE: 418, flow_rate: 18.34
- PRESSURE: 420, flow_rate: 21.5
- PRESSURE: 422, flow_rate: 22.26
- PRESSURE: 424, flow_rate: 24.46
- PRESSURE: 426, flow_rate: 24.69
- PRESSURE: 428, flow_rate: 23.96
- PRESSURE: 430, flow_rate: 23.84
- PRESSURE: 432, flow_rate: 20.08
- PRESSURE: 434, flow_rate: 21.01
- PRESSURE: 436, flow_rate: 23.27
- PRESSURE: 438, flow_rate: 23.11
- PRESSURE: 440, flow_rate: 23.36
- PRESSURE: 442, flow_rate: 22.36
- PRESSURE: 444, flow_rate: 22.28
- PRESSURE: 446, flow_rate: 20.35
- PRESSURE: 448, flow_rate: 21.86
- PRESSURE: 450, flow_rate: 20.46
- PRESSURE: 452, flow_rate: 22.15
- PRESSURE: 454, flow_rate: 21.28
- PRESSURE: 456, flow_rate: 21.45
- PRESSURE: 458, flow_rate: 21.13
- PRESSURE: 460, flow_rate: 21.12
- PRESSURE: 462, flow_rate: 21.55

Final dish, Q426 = 24.69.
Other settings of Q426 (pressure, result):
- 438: 23.11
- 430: 23.84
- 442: 22.36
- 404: 23.3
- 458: 21.13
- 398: 21.37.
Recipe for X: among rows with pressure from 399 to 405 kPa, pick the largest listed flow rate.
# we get 23.3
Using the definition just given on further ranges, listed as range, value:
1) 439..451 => 23.36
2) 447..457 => 22.15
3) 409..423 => 22.26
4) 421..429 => 24.69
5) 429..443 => 23.84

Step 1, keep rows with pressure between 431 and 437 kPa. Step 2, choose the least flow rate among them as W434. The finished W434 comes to 20.08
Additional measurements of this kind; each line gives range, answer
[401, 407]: 19.65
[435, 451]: 20.35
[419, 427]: 21.5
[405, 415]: 13.58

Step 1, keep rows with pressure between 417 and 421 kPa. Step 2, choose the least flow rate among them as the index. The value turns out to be 18.34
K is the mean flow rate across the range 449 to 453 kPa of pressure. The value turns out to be 21.3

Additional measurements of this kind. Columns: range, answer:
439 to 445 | 22.7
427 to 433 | 22.6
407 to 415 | 16.4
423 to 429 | 24.4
